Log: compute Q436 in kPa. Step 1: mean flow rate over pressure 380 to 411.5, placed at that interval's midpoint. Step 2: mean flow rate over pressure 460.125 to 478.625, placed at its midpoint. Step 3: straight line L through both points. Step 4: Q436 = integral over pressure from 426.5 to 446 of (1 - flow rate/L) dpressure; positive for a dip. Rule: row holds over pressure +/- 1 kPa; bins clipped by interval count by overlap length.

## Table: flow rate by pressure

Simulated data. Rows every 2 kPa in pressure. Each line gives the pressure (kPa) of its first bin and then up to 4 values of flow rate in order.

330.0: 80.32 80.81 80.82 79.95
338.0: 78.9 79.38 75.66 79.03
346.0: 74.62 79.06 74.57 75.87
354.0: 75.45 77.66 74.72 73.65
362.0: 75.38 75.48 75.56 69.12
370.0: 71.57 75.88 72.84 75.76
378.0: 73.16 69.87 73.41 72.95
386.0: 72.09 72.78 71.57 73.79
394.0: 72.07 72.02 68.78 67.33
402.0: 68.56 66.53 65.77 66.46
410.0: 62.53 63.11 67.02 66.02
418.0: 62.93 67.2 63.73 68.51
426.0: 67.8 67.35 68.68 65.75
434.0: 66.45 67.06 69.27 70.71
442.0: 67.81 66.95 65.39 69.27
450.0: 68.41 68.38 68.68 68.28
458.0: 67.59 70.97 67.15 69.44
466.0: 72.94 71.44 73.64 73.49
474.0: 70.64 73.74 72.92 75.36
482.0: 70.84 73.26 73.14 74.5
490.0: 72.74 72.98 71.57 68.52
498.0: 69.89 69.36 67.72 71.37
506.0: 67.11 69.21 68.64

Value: 0.9 kPa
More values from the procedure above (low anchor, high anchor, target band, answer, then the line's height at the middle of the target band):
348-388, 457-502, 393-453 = 4.6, 72.8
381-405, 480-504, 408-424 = 1.4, 71.1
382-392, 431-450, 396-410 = 0.8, 71.1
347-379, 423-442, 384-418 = 1.2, 71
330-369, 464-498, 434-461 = 1.9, 73.5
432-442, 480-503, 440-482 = -0.3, 69.6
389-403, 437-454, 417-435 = 0.7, 69.2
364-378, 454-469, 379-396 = 0.1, 72.9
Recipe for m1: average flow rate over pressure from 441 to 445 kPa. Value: 67.4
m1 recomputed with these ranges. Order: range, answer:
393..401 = 70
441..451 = 67.6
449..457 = 68.4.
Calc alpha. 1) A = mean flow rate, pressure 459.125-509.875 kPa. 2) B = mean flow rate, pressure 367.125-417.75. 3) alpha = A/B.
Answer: 1.02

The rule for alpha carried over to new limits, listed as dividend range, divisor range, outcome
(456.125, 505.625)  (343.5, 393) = 0.96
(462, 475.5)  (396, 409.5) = 1.06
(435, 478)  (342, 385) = 0.93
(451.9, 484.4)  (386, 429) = 1.05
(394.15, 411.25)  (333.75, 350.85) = 0.87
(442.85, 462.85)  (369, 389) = 0.93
